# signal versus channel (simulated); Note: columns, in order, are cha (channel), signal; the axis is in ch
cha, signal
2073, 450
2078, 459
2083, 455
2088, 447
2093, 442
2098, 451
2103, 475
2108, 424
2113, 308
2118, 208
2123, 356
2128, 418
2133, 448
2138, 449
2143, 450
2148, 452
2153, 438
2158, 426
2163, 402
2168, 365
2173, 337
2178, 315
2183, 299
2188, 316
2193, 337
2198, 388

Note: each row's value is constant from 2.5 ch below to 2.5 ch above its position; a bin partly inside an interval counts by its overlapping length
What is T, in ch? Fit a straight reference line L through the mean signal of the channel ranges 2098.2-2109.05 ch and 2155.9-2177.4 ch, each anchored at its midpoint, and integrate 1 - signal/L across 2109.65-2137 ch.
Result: 4.58 ch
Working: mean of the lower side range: 453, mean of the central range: 356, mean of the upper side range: 376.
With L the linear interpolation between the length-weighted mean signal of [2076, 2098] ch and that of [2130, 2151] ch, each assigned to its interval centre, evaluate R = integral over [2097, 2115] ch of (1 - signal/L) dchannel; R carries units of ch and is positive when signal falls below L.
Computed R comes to 1.4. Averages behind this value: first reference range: 451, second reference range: 449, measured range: 414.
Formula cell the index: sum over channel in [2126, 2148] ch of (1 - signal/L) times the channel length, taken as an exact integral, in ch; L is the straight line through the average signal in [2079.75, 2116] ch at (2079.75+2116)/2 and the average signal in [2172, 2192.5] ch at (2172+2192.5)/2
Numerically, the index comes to -4.0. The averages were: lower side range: 426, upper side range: 317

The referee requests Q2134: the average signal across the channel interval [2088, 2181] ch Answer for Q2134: 399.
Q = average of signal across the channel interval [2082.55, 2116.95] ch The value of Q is 418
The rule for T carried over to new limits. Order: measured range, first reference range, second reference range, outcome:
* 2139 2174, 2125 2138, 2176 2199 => -2.54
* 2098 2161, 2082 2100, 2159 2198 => -0.86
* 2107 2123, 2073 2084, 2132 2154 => 5.03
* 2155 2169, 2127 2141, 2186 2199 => -0.29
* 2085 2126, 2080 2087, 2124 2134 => 4.50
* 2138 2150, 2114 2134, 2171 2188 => -4.09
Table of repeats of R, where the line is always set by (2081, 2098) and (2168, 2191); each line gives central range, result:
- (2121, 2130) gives 0.2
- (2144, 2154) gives -2.2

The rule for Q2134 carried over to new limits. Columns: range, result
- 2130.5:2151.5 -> 449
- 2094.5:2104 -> 459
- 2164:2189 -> 332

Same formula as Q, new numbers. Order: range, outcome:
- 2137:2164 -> 437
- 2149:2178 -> 390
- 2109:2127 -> 312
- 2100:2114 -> 414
